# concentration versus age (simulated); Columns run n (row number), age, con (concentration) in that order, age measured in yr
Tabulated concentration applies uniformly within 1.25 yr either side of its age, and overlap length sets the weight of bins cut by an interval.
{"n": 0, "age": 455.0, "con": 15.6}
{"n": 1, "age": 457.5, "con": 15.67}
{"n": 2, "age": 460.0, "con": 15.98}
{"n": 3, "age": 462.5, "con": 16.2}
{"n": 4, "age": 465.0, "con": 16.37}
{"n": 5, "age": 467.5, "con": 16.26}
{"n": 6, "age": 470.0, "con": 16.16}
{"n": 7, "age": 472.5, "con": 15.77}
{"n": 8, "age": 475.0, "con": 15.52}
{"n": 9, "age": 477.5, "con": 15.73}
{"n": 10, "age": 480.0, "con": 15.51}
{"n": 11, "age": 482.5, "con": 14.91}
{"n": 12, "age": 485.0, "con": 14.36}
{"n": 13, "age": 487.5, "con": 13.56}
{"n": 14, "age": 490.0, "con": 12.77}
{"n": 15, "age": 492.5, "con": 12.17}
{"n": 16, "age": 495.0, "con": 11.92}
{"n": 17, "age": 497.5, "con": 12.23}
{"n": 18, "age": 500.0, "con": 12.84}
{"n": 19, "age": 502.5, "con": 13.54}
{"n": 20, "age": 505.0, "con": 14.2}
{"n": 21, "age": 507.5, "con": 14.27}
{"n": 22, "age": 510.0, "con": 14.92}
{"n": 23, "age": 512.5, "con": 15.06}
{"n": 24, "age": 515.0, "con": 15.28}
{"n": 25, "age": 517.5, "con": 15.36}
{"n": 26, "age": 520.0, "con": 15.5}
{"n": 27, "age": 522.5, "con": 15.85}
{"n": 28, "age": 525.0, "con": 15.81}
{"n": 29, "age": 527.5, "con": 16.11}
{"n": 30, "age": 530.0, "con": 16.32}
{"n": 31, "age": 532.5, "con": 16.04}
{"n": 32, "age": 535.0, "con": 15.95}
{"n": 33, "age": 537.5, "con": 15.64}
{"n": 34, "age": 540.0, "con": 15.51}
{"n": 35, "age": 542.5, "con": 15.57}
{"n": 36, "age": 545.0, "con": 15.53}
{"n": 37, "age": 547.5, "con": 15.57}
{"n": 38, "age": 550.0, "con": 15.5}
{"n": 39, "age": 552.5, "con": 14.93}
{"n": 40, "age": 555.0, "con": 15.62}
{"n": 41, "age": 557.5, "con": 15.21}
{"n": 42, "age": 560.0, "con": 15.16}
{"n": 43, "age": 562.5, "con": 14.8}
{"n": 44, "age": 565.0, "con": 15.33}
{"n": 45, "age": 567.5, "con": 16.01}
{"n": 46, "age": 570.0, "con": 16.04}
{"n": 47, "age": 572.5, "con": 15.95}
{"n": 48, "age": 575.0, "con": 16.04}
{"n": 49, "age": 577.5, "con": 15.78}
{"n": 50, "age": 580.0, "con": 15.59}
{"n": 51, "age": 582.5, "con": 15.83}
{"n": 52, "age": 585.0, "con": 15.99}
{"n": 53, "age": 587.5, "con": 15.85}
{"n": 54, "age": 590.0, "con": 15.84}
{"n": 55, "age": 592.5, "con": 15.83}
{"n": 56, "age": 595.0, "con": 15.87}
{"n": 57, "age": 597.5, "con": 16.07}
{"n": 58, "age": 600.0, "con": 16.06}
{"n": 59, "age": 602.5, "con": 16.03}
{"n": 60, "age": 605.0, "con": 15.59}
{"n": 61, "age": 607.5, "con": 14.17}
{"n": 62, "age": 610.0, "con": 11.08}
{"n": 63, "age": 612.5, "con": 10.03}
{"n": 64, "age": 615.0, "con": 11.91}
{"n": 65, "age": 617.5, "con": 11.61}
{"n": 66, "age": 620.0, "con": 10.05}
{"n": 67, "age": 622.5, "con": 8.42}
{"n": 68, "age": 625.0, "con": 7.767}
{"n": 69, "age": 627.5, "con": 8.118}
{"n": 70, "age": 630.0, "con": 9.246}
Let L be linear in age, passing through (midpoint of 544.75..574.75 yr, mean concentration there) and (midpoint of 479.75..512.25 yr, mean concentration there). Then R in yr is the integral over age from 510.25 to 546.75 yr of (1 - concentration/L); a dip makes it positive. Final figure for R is -2.7 yr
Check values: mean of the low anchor 13.6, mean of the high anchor 15.5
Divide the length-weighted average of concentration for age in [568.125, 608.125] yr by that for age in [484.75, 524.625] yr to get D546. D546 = 1.1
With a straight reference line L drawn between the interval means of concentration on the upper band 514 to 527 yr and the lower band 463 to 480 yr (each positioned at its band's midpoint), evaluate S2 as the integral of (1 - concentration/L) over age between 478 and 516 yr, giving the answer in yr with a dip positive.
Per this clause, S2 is 4.6 yr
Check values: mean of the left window 15.9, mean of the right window 15.6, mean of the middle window 13.9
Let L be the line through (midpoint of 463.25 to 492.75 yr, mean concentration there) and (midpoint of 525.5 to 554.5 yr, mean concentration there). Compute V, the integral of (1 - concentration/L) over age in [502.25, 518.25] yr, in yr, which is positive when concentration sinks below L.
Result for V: 0.70 yr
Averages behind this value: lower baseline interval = 15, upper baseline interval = 15.7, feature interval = 14.7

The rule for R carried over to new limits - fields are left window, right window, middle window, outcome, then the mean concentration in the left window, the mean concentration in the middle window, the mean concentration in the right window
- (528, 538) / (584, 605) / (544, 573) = 0.95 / 16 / 15.5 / 15.9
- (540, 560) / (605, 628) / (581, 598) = -4.42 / 15.4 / 15.9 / 10.7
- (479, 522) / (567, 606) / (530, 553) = -1.11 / 14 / 15.6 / 15.9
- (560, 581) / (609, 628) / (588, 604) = -4.26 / 15.7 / 15.9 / 9.93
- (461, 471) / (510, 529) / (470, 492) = 1.77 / 16.2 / 14.8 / 15.5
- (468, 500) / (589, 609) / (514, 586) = -3.03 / 14.2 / 15.6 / 15.6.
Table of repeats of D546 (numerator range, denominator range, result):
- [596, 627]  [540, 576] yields 0.79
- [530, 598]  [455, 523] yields 1.06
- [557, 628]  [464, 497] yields 0.97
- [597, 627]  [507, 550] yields 0.78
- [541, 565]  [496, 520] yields 1.08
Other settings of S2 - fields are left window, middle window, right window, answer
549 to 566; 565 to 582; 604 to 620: -1.8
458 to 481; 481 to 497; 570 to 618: 2.5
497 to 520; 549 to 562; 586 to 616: -0.7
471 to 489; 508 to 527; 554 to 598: -0.1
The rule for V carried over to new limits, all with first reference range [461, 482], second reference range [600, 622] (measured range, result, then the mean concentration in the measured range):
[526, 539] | -1.4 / 16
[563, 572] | -1.4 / 15.7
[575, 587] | -2.3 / 15.8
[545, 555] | -1.0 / 15.4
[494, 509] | 1.9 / 13.2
